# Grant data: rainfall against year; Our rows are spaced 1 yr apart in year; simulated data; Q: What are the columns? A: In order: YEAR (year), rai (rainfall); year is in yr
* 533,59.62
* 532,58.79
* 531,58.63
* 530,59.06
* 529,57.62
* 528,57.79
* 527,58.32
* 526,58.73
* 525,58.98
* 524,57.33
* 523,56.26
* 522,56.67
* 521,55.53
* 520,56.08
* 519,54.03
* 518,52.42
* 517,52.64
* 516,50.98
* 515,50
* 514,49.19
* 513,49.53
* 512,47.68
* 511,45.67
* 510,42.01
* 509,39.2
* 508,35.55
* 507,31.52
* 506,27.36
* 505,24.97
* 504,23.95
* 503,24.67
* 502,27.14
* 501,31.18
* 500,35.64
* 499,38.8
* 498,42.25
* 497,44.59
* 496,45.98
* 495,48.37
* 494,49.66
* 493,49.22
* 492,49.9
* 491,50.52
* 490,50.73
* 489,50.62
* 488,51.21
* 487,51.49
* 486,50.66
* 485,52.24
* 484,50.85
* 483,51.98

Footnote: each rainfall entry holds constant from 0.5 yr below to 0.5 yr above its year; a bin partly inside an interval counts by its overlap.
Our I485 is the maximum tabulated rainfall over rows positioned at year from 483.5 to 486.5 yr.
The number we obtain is 52.24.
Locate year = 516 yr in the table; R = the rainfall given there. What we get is 50.98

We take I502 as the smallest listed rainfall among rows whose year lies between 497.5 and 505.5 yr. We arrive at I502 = 23.95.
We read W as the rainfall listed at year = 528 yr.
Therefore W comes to 57.79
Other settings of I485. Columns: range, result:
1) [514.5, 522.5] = 56.67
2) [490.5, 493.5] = 50.52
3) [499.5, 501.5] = 35.64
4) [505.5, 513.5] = 49.53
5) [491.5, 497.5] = 49.9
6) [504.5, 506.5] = 27.36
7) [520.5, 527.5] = 58.98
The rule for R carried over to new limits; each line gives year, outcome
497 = 44.59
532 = 58.79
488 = 51.21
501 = 31.18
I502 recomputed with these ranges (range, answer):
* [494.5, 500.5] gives 35.64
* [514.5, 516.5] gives 50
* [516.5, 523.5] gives 52.42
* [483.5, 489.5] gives 50.62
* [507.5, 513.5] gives 35.55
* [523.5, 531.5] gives 57.33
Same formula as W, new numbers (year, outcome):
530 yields 59.06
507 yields 31.52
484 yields 50.85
